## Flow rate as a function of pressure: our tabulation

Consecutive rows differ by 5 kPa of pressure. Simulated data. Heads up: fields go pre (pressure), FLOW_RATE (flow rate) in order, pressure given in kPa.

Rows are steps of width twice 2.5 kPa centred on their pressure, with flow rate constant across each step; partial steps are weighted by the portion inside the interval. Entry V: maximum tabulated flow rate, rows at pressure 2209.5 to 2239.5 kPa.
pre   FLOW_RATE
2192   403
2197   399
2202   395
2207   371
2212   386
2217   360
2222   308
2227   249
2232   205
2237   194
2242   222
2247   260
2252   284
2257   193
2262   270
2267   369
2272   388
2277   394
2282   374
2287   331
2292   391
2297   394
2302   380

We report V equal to 386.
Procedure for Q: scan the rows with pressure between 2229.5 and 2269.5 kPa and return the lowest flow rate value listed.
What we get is 193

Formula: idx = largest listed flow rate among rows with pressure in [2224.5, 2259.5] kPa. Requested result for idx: 284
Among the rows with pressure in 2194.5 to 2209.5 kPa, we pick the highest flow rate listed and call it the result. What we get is 399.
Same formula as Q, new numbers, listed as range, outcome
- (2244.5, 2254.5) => 260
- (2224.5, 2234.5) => 205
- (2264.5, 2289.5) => 331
